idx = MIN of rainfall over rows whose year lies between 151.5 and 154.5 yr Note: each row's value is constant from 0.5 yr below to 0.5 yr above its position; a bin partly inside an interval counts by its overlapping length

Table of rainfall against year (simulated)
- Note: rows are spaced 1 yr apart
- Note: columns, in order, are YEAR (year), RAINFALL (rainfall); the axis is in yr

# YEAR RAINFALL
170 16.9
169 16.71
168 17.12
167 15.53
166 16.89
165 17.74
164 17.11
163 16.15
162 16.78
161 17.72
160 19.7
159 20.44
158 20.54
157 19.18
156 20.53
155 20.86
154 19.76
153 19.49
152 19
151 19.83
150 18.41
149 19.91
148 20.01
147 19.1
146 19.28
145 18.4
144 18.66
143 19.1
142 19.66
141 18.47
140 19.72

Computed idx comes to 19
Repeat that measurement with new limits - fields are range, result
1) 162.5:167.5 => 15.53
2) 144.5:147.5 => 18.4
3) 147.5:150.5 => 18.41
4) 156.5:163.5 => 16.15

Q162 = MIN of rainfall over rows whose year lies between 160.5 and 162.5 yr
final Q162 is 16.78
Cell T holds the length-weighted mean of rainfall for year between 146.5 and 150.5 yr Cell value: 19.4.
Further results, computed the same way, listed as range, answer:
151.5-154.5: 19.4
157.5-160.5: 20.2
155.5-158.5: 20.1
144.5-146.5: 18.8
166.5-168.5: 16.3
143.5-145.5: 18.5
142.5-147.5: 18.9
